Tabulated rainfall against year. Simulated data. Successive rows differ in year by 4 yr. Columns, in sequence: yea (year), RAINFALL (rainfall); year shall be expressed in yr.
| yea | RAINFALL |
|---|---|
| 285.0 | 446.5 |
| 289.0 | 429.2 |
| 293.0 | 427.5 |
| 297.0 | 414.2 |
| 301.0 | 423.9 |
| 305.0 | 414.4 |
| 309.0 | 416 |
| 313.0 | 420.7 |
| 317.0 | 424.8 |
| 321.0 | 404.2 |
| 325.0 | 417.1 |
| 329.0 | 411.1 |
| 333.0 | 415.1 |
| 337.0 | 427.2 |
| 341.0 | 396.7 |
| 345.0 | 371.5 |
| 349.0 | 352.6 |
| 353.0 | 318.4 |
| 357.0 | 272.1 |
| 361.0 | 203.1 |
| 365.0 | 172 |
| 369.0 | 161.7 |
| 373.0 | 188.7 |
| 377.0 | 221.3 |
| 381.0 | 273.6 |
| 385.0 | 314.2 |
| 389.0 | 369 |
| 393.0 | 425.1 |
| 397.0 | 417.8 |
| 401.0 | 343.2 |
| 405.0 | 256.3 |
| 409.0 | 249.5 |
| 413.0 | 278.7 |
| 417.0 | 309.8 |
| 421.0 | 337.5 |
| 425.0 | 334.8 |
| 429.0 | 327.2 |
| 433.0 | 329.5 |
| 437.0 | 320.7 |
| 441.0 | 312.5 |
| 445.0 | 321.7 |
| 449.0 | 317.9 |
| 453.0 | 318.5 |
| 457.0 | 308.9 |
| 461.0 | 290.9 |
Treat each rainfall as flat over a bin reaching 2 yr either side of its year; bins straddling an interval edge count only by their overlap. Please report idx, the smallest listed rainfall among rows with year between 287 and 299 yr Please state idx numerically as 414.2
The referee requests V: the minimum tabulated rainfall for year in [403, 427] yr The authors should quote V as 249.5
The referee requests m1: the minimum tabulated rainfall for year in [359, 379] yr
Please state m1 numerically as 161.7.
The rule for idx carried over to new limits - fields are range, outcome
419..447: 312.5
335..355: 318.4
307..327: 404.2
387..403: 343.2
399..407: 256.3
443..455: 317.9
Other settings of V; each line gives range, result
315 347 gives 371.5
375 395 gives 221.3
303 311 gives 414.4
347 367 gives 172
